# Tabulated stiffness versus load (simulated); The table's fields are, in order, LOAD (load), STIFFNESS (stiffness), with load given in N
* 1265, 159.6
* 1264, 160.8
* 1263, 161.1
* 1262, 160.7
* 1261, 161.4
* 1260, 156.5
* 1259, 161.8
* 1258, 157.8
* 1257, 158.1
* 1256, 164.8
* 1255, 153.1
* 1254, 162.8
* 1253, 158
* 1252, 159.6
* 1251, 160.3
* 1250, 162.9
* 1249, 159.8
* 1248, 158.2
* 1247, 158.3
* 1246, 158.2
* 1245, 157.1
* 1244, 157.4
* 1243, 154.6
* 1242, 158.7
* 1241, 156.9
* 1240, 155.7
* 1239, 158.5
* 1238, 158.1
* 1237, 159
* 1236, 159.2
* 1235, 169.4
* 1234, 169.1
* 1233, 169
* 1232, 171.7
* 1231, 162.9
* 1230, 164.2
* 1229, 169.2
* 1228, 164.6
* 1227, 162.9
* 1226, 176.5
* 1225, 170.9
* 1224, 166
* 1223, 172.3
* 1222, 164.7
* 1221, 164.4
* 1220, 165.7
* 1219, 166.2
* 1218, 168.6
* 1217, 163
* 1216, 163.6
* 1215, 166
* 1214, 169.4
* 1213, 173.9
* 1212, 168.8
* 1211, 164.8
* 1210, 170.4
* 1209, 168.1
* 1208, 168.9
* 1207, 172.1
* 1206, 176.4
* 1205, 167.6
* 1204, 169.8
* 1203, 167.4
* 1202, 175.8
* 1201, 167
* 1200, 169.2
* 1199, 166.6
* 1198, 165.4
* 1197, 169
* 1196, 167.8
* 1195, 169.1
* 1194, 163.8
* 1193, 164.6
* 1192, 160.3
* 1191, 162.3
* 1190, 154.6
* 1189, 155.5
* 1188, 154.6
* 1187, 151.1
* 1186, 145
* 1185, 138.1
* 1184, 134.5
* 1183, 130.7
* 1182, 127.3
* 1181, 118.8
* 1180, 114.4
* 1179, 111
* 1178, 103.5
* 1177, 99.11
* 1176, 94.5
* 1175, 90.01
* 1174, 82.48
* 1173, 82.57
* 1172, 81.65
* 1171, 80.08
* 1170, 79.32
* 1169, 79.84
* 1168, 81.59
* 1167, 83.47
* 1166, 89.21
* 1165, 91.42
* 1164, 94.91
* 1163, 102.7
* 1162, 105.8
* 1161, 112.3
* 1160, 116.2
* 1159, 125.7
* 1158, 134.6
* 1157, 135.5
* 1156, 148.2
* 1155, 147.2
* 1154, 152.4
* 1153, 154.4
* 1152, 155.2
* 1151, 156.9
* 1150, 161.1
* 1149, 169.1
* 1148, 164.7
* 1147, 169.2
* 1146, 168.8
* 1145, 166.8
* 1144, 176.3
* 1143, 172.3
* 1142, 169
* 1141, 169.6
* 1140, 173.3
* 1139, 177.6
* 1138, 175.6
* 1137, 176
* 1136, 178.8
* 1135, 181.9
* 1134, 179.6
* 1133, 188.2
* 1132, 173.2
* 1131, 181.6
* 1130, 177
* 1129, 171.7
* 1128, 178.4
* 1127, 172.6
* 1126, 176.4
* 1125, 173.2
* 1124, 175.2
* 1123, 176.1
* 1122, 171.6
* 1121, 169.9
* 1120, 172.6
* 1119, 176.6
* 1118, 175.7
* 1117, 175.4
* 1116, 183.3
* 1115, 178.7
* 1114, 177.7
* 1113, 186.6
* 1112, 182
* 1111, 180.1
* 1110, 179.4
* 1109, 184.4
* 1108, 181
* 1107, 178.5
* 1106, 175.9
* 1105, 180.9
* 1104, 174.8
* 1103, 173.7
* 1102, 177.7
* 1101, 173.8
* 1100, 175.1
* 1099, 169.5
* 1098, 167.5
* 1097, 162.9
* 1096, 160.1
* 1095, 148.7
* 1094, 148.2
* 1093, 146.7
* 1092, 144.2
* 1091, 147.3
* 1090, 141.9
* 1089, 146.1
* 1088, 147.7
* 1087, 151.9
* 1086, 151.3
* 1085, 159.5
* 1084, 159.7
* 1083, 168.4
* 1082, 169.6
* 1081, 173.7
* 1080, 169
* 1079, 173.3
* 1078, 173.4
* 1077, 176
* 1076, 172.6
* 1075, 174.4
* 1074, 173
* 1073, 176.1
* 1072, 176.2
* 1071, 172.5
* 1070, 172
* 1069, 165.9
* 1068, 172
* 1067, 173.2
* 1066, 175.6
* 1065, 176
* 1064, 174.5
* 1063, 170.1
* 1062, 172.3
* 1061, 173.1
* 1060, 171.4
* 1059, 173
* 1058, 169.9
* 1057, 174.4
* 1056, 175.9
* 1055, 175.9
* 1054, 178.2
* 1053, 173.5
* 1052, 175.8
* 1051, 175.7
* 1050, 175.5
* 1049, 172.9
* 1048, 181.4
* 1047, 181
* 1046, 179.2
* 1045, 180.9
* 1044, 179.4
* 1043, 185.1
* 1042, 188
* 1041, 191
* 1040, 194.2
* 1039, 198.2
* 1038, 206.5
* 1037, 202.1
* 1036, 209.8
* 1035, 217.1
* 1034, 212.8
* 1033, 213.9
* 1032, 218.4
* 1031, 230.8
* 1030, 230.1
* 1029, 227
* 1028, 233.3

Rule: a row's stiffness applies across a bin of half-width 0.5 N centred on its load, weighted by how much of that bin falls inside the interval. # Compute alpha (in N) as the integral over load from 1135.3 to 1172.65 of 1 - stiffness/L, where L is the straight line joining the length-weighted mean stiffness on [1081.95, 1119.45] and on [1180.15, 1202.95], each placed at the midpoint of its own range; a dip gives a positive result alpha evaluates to 5.4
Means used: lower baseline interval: 167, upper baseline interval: 155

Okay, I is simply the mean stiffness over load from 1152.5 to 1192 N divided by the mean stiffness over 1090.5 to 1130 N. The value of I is 0.68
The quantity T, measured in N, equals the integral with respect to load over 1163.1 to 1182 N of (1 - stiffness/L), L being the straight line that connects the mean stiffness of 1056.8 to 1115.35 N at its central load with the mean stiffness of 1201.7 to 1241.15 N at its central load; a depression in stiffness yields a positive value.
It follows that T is 8.4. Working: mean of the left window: 169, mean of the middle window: 93.3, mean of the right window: 167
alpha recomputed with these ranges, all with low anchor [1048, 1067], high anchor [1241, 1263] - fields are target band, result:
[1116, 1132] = -0.6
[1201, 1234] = -1.3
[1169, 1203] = 6.2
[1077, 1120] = 0.7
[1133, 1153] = -0.4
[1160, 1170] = 4.3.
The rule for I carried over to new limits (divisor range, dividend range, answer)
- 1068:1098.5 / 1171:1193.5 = 0.76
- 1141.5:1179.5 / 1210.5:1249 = 1.33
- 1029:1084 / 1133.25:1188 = 0.73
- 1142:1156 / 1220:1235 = 1.03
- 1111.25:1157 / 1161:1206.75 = 0.76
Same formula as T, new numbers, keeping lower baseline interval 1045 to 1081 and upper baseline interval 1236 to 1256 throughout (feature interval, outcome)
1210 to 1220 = -0.4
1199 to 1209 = -0.5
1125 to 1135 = -0.5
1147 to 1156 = 0.5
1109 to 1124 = -0.7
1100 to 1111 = -0.5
